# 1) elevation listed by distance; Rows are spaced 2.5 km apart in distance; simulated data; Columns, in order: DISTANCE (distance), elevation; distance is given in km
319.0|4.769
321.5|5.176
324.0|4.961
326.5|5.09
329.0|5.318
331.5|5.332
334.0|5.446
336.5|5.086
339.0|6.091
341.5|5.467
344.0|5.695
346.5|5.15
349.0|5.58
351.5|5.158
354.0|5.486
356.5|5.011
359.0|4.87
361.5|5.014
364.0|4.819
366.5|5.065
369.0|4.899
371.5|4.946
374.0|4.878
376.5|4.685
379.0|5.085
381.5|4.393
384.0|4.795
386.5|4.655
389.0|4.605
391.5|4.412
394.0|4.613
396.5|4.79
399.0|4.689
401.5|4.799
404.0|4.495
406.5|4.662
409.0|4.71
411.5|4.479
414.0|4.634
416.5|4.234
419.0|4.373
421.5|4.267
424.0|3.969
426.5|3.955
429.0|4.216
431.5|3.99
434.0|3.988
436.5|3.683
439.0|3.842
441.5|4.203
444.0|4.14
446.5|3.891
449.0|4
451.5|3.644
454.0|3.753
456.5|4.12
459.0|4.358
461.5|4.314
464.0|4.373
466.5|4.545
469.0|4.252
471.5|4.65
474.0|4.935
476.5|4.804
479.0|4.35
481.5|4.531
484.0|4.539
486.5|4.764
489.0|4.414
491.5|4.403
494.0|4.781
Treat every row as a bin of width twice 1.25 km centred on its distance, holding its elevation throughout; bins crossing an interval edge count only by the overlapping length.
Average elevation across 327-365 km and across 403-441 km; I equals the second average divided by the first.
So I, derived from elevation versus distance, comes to 0.80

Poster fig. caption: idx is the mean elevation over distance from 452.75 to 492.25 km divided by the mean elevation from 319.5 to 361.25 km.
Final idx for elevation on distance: 0.8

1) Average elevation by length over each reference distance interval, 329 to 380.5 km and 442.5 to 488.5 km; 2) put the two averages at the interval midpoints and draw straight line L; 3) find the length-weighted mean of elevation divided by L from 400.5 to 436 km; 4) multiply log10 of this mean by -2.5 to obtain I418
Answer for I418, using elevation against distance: 0.09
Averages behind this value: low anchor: 5.19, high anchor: 4.33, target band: 4.32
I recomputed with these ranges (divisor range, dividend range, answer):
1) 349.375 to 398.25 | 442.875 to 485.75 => 0.89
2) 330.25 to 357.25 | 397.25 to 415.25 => 0.86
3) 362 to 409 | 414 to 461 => 0.86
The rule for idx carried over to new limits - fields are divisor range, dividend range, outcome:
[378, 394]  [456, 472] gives 0.94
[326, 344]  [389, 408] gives 0.85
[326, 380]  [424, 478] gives 0.80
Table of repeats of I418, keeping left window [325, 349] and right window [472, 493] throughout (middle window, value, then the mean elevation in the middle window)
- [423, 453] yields 0.22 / 3.96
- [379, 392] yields 0.11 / 4.63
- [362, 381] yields 0.07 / 4.89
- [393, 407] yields 0.09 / 4.68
